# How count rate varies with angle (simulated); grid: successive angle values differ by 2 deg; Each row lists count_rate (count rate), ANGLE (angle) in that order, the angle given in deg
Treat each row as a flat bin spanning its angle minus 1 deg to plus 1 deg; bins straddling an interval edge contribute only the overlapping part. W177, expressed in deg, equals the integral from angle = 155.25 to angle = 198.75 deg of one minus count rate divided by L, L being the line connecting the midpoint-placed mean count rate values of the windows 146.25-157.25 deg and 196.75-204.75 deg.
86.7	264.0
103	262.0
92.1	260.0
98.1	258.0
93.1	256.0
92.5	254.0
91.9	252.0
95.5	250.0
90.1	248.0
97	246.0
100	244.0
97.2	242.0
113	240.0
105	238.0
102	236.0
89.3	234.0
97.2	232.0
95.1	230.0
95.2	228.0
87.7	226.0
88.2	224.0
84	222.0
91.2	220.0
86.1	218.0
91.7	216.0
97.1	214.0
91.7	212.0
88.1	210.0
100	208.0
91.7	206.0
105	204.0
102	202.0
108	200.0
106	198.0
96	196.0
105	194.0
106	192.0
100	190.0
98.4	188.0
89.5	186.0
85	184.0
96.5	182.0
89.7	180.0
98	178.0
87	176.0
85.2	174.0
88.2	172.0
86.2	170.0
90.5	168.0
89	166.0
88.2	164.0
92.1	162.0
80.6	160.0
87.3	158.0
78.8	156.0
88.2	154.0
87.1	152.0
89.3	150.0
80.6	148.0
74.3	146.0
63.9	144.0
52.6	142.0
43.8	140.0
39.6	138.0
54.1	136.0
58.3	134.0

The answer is 1.4 deg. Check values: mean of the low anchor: 84.1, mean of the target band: 92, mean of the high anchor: 105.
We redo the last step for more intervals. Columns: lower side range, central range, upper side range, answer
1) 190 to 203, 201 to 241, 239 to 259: 2.1 deg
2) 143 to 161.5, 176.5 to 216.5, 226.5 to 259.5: -3.7 deg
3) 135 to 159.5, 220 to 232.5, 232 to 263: 0.1 deg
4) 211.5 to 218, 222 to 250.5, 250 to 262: -0.8 deg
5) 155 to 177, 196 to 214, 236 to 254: -1.2 deg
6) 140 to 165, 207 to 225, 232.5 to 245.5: 0.8 deg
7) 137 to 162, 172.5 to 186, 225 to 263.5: -1.6 deg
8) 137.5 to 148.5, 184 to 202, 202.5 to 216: -2.8 deg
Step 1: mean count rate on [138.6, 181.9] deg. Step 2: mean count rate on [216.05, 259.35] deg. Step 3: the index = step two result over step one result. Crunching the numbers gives 1.2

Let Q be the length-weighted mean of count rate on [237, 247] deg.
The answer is 102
